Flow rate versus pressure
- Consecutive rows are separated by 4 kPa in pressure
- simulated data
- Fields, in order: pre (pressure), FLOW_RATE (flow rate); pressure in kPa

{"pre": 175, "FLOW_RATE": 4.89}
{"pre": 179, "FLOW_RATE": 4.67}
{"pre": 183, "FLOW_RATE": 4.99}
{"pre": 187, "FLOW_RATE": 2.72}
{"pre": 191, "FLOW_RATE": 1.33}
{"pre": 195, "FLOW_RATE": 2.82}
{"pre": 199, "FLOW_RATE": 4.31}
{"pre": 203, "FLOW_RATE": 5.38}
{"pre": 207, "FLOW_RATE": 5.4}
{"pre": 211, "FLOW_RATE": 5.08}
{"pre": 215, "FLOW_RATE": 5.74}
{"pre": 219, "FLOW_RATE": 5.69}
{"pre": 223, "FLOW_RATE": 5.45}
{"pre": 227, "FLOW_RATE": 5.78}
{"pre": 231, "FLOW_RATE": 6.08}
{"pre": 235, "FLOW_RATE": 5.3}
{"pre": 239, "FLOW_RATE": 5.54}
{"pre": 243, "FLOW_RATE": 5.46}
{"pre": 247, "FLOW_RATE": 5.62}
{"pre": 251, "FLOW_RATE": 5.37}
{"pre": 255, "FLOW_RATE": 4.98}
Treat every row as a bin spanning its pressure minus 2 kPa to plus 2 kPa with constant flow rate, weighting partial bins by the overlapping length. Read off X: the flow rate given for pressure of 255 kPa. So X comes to 4.98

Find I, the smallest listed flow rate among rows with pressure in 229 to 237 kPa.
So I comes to 5.3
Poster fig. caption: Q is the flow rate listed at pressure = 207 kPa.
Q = 5.4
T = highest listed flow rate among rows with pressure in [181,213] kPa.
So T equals 5.4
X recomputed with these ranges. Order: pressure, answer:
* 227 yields 5.78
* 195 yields 2.82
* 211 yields 5.08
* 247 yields 5.62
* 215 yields 5.74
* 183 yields 4.99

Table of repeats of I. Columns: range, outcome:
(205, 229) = 5.08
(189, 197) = 1.33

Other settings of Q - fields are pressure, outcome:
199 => 4.31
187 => 2.72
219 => 5.69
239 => 5.54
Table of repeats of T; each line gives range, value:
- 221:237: 6.08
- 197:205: 5.38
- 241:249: 5.62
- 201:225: 5.74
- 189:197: 2.82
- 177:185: 4.99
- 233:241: 5.54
